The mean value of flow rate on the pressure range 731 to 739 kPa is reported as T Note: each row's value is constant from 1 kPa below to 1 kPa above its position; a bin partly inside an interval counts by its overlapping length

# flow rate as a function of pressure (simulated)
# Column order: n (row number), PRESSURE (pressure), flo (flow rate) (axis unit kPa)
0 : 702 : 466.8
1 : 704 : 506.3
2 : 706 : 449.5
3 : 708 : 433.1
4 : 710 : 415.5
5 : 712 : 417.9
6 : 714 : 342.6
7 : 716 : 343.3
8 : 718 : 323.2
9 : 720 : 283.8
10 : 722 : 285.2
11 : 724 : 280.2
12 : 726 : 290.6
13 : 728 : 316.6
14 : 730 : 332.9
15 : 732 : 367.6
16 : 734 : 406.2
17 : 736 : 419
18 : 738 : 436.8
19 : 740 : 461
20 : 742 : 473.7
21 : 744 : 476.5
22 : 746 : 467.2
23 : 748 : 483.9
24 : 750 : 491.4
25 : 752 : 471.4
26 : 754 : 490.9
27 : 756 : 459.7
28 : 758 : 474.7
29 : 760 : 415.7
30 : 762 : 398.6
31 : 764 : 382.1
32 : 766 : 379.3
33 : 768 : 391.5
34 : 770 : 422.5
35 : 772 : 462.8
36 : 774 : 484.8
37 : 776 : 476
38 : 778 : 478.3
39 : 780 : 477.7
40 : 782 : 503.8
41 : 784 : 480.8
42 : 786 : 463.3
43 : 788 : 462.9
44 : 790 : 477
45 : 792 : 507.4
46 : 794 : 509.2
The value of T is 407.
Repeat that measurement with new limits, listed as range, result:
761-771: 395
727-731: 325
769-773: 443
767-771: 407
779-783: 491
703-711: 451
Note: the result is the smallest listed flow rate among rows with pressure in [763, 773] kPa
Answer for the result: 379.3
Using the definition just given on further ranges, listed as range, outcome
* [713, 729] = 280.2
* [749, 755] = 471.4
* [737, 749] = 436.8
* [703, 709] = 433.1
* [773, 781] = 476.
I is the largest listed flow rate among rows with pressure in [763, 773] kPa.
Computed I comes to 462.8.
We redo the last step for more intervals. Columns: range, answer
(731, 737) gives 419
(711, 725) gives 417.9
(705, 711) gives 449.5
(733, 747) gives 476.5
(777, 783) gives 503.8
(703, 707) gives 506.3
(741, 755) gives 491.4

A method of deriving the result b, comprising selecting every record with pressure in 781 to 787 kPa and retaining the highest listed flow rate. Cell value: 503.8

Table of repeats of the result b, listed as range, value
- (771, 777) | 484.8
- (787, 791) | 477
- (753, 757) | 490.9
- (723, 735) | 406.2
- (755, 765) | 474.7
